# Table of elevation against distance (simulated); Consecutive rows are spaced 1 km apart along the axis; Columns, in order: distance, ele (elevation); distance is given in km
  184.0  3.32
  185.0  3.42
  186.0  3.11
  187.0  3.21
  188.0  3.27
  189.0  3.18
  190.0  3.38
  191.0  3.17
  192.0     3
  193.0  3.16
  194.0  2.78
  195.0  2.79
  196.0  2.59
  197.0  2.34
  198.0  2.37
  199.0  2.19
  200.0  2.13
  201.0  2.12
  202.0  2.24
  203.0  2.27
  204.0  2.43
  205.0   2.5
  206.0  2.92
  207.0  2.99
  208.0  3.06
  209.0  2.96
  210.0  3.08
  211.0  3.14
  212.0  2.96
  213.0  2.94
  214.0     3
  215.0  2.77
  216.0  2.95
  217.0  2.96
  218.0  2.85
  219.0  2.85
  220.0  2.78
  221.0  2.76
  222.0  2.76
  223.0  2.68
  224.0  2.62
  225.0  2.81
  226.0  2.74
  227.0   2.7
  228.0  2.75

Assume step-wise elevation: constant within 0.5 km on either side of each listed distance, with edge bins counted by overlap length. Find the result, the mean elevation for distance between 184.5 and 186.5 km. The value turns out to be 3.26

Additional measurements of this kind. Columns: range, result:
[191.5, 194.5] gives 2.98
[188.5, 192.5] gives 3.18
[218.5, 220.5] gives 2.81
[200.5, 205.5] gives 2.31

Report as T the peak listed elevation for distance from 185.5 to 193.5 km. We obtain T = 3.38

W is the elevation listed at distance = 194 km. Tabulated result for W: 2.78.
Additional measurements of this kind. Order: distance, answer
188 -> 3.27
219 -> 2.85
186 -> 3.11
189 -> 3.18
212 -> 2.96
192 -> 3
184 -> 3.32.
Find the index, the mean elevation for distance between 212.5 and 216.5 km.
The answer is 2.92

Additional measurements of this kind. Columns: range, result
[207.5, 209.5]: 3.01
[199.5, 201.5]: 2.12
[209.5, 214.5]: 3.02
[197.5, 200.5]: 2.23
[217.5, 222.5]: 2.8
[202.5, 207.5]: 2.62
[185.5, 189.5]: 3.19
